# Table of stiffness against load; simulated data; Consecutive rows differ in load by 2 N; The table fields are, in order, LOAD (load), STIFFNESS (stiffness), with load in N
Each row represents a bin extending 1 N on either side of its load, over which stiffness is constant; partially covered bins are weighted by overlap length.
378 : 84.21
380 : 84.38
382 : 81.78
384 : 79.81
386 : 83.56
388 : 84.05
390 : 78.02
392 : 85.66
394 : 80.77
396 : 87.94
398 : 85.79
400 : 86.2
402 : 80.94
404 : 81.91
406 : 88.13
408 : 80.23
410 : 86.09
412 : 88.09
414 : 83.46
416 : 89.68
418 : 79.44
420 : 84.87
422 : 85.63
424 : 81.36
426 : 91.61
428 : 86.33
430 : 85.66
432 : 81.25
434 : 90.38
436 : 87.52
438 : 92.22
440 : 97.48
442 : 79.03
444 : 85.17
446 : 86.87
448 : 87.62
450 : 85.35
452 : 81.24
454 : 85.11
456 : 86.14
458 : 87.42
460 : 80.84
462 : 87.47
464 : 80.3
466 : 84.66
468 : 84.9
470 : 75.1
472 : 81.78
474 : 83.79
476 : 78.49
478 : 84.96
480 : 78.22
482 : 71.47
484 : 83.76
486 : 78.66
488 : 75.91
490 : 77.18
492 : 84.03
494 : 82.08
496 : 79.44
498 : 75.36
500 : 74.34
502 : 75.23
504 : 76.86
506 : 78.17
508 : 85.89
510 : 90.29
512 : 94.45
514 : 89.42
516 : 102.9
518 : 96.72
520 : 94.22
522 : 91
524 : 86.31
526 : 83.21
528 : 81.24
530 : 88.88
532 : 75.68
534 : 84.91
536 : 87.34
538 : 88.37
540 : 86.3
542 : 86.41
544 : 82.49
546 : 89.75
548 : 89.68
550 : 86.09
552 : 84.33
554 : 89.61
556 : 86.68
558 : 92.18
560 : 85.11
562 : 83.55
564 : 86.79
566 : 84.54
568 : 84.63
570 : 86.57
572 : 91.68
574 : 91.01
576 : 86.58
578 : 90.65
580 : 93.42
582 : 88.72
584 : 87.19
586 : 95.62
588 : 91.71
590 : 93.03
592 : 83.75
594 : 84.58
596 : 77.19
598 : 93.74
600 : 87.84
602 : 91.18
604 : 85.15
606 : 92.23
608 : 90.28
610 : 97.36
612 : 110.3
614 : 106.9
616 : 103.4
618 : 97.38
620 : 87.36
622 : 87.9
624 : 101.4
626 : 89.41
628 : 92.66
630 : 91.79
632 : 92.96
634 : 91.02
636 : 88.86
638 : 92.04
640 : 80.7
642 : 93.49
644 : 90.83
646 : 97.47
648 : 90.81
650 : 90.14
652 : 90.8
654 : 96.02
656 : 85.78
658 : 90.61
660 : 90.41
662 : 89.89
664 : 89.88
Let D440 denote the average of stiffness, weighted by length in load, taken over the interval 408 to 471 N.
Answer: 85.3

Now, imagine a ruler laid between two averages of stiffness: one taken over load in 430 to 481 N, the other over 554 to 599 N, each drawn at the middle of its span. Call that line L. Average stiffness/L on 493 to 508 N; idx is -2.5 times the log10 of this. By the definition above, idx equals 0.106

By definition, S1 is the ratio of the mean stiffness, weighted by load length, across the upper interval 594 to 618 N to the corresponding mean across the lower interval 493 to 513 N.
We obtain 1.2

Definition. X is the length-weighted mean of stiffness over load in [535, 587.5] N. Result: 87.9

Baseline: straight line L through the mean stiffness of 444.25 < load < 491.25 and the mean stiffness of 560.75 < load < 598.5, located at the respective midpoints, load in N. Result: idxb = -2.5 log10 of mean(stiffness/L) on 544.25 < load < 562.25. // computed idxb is -0.01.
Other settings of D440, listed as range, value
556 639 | 90.9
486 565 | 85.3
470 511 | 79.7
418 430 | 85.4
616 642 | 91.7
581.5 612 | 90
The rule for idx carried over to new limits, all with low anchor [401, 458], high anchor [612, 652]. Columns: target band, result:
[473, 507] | 0.12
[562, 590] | 0.03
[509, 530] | -0.02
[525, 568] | 0.05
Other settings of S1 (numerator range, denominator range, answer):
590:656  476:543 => 1.10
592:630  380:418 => 1.11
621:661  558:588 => 1.03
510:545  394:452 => 1.03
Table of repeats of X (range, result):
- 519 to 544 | 86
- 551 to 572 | 86.7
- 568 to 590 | 90.2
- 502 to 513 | 84.2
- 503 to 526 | 89.4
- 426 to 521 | 84.2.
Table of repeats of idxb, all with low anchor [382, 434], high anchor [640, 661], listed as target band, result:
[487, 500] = 0.11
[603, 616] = -0.09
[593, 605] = 0.04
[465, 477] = 0.06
